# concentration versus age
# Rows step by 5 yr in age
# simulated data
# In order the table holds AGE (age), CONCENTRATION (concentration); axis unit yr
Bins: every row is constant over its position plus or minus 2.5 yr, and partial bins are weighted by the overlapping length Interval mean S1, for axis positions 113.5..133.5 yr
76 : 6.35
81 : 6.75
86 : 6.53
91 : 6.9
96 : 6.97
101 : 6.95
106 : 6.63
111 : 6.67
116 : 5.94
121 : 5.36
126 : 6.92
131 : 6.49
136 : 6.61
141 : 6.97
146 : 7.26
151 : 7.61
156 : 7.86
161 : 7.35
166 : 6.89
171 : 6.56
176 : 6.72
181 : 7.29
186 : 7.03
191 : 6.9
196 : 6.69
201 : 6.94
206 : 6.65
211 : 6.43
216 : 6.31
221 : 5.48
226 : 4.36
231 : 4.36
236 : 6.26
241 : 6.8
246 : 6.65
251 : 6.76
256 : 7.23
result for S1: 6.18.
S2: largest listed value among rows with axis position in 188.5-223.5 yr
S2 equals 6.94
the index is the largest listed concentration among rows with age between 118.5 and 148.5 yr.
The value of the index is 7.26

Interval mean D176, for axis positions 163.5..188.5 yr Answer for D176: 6.9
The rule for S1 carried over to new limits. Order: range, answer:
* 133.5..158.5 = 7.26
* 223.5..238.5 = 4.99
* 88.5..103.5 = 6.94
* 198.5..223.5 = 6.36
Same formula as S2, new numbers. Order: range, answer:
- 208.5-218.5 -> 6.43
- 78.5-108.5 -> 6.97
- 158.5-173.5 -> 7.35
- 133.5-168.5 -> 7.86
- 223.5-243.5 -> 6.8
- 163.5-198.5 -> 7.29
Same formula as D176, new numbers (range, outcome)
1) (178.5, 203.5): 6.97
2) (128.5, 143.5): 6.69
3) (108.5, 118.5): 6.31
